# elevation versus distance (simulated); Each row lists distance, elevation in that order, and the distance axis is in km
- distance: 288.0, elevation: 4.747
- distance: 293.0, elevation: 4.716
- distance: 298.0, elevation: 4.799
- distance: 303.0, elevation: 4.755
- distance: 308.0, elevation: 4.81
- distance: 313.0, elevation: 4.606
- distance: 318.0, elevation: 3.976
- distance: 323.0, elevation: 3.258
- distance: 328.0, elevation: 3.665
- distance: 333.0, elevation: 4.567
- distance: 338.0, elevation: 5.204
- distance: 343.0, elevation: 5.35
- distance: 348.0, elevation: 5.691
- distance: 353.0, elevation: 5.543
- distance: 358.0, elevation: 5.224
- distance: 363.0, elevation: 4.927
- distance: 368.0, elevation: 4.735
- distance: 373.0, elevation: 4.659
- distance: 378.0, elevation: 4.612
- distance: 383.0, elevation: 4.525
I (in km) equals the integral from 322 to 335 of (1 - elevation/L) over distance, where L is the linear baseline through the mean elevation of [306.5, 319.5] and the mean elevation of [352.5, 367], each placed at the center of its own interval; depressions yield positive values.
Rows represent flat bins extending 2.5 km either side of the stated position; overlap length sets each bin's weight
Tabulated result 2.3 km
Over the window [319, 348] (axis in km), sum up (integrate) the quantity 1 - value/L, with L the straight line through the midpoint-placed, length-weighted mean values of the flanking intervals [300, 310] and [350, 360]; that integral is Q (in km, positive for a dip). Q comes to 3.7 km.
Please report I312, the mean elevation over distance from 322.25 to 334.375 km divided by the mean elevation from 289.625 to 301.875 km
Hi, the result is 0.81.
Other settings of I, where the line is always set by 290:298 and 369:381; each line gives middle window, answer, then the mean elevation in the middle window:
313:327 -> 2.71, 3.8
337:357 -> -3.29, 5.45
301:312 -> -0.07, 4.76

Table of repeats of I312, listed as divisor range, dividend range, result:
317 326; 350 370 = 1.44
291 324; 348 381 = 1.12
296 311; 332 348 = 1.08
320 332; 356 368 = 1.38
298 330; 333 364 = 1.25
